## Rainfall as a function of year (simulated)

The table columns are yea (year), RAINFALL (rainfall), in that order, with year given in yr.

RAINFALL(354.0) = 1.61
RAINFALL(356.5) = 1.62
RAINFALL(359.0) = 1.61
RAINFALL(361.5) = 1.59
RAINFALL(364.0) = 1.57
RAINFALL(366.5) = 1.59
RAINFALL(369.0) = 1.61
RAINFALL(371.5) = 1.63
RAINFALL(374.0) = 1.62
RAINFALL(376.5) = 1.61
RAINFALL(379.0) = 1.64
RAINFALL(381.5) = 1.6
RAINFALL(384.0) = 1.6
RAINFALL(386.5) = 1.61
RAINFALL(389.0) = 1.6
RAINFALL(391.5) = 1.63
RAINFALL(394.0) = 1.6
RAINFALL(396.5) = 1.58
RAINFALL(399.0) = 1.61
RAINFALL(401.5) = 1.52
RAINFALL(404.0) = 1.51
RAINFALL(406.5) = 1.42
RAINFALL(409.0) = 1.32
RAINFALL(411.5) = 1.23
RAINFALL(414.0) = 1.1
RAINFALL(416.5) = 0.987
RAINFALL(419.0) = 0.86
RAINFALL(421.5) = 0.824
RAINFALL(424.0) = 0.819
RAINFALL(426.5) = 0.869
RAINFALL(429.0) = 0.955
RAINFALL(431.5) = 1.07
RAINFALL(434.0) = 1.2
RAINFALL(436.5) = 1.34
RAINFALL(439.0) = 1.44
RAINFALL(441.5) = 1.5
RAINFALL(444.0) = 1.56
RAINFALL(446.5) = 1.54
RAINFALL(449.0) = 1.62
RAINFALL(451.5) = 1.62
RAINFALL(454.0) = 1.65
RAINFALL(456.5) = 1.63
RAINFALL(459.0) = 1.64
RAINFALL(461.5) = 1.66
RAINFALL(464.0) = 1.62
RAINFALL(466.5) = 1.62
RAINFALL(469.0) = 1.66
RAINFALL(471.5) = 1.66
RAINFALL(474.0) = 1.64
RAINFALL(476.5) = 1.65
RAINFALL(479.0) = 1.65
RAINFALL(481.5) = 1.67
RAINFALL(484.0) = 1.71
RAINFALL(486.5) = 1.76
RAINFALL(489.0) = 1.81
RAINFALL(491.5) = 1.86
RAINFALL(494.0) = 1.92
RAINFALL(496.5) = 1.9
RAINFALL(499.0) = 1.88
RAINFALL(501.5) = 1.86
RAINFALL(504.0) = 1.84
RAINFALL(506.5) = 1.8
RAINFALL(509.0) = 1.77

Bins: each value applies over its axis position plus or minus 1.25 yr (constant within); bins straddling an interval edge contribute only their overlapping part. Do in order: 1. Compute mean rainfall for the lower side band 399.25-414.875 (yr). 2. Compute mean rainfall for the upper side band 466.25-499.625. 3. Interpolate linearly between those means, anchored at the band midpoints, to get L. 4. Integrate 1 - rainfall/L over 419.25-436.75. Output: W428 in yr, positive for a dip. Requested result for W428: 5.9 yr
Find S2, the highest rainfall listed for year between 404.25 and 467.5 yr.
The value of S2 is 1.66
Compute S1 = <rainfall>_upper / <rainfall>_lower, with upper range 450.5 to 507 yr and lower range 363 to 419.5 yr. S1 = 1.2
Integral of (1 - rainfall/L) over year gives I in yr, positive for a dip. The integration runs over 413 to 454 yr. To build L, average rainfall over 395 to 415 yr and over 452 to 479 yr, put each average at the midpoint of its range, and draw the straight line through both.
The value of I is 8.3 yr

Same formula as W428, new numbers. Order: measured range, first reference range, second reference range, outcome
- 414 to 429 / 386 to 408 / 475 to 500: 6.7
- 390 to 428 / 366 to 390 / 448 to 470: 8.5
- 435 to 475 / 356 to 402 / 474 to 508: 3.3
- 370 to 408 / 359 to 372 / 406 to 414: -4.2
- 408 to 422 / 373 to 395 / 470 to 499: 5.0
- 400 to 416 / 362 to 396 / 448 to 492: 2.9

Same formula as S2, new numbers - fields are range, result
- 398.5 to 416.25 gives 1.61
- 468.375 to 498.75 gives 1.92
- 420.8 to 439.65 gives 1.44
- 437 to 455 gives 1.65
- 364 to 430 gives 1.64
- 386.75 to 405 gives 1.63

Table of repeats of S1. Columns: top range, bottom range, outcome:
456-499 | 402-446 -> 1.44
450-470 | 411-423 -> 1.67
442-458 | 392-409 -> 1.05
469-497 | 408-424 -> 1.69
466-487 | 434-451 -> 1.12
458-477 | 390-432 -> 1.33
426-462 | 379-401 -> 0.89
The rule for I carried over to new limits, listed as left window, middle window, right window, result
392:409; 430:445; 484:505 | 2.8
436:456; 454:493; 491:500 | 1.2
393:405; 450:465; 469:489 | 0.1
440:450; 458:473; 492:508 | 0.2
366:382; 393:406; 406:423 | -2.8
